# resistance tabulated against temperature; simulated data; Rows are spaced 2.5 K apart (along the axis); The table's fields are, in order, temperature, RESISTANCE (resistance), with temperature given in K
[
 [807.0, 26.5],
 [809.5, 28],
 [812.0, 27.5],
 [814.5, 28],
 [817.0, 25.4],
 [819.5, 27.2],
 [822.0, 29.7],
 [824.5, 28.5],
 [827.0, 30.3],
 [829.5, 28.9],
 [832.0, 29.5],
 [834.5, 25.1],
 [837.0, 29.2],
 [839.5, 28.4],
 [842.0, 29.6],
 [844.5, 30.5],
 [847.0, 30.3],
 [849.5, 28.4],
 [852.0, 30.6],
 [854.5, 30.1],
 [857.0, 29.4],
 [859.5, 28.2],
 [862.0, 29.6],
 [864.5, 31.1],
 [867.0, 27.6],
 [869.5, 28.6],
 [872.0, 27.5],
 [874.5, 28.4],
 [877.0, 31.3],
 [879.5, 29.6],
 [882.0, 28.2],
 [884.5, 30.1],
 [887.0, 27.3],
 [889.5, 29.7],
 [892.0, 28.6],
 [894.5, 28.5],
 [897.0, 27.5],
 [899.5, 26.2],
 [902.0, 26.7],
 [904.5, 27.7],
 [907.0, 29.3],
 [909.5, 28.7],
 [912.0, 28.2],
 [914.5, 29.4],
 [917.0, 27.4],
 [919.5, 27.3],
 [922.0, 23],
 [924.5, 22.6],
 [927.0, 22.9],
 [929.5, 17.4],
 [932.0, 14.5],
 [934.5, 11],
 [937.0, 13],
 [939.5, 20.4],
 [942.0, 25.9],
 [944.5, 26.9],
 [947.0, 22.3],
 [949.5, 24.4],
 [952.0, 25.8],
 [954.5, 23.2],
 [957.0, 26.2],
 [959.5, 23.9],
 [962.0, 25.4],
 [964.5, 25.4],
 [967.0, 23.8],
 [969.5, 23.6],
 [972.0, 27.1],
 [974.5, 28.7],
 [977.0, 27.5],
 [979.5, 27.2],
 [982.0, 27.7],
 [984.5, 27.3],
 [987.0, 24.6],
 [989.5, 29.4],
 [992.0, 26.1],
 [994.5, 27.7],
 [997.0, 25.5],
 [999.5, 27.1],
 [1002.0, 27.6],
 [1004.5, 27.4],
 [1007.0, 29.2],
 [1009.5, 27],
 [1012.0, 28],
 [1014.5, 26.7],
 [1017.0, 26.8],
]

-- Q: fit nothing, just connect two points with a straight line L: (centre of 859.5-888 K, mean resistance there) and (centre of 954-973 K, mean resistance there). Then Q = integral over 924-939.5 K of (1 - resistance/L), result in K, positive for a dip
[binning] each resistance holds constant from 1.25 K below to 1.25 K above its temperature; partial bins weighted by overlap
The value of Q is 5.6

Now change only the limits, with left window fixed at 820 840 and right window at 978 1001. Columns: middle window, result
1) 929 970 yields 8.0 K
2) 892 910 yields 0.1 K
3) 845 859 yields -0.6 K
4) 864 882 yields -0.5 K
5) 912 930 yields 1.9 K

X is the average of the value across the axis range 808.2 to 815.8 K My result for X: 27.8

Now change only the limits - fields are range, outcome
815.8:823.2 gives 27.4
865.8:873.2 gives 27.9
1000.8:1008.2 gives 28.1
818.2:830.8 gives 28.9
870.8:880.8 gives 29.2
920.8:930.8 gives 21.4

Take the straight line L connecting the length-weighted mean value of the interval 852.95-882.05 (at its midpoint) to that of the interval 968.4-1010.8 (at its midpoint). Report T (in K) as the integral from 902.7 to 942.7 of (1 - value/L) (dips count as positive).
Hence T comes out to 7.4 K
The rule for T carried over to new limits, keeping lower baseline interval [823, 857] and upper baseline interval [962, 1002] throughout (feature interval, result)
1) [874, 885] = -0.4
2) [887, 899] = 0.0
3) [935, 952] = 3.3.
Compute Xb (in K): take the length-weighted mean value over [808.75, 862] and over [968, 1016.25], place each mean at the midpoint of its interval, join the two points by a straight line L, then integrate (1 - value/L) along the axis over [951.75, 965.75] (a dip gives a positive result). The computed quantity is 1.3 K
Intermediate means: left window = 28.7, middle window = 24.9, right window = 27.1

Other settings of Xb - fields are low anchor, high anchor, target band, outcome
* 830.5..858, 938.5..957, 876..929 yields -1.99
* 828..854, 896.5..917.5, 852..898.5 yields -0.81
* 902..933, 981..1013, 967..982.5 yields -0.02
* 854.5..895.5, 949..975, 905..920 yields -0.58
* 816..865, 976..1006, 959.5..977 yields 1.10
